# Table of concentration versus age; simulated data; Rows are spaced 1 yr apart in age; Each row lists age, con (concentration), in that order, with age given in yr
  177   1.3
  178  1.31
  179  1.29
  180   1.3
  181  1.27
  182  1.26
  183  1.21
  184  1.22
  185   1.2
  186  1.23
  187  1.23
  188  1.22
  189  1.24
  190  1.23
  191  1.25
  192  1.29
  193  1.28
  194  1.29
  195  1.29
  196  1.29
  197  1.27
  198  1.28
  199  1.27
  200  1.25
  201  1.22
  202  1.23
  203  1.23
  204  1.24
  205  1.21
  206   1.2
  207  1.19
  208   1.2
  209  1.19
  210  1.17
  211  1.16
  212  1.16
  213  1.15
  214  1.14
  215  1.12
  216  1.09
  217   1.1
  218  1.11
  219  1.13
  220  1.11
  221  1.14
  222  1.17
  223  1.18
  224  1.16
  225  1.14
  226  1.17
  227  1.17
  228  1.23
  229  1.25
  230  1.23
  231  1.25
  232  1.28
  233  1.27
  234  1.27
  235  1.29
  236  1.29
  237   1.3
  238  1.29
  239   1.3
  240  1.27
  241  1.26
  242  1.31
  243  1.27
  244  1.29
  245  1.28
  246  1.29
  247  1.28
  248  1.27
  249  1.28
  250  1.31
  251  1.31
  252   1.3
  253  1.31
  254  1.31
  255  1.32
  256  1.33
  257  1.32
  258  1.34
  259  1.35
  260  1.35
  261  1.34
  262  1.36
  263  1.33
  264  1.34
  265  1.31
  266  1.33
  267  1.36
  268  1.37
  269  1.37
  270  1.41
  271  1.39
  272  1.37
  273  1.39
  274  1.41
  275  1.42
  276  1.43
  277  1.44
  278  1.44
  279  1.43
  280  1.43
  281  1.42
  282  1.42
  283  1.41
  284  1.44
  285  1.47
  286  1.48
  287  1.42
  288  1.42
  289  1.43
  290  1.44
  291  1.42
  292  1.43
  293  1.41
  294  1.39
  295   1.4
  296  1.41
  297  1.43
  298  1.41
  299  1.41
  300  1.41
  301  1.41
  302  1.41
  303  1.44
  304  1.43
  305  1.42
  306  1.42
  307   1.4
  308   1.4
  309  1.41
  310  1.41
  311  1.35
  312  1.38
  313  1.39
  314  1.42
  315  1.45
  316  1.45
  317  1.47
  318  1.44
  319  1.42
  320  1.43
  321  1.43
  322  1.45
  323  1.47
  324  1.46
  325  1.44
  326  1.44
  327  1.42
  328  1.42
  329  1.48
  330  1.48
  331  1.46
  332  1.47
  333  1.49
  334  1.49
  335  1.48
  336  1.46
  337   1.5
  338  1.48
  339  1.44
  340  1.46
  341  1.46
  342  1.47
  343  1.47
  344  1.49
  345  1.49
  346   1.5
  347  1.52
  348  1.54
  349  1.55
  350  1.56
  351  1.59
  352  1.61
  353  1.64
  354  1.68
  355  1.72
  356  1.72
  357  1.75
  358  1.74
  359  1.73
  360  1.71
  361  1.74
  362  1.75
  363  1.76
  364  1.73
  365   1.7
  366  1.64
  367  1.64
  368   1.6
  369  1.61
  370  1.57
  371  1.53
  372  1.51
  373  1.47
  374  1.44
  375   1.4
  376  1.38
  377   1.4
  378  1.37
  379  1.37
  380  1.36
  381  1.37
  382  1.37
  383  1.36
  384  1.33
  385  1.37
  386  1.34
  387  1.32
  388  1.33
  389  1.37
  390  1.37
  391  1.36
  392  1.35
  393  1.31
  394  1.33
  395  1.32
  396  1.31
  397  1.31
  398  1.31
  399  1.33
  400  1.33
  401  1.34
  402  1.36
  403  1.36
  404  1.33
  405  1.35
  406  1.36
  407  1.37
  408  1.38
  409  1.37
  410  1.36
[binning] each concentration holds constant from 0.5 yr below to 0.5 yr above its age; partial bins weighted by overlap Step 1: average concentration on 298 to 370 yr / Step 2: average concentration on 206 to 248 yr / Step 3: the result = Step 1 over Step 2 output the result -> 1.25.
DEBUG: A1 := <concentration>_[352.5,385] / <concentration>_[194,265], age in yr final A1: 1.3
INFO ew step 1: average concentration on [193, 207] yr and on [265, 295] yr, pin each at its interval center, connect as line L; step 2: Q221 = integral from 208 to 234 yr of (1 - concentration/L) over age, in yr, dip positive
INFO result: 2.4 yr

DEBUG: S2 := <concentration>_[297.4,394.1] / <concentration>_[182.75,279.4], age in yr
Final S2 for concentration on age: 1.17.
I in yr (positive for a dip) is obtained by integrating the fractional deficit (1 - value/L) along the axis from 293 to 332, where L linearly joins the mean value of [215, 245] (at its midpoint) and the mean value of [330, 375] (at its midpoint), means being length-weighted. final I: 0.83 yr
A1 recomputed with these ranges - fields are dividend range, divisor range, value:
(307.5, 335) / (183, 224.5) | 1.20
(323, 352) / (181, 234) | 1.23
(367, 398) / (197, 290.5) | 1.08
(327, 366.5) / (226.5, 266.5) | 1.21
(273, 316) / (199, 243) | 1.18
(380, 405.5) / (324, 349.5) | 0.91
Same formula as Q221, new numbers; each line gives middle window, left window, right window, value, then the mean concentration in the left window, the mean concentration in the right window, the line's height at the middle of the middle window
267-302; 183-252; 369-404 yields -3.5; 1.23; 1.37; 1.29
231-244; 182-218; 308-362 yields 0.1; 1.21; 1.51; 1.3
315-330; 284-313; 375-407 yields -0.5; 1.42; 1.35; 1.4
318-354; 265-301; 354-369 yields 2.8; 1.41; 1.7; 1.61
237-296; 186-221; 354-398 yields -2.3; 1.21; 1.49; 1.31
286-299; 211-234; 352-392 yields -0.8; 1.17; 1.53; 1.34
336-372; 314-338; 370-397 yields -4.6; 1.46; 1.38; 1.42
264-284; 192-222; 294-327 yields -0.8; 1.2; 1.42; 1.34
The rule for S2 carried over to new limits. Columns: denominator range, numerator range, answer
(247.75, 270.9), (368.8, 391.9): 1.05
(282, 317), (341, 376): 1.13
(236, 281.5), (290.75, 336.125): 1.07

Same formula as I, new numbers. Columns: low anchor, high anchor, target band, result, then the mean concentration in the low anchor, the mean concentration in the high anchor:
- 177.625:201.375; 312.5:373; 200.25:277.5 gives 4.8 yr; 1.26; 1.54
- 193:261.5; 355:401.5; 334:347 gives -0.6 yr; 1.24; 1.48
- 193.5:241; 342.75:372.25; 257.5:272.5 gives 0.0 yr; 1.21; 1.63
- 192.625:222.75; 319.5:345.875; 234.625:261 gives -0.4 yr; 1.2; 1.46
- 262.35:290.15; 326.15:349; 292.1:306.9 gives 0.2 yr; 1.4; 1.48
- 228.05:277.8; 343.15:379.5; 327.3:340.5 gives 0.4 yr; 1.32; 1.59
